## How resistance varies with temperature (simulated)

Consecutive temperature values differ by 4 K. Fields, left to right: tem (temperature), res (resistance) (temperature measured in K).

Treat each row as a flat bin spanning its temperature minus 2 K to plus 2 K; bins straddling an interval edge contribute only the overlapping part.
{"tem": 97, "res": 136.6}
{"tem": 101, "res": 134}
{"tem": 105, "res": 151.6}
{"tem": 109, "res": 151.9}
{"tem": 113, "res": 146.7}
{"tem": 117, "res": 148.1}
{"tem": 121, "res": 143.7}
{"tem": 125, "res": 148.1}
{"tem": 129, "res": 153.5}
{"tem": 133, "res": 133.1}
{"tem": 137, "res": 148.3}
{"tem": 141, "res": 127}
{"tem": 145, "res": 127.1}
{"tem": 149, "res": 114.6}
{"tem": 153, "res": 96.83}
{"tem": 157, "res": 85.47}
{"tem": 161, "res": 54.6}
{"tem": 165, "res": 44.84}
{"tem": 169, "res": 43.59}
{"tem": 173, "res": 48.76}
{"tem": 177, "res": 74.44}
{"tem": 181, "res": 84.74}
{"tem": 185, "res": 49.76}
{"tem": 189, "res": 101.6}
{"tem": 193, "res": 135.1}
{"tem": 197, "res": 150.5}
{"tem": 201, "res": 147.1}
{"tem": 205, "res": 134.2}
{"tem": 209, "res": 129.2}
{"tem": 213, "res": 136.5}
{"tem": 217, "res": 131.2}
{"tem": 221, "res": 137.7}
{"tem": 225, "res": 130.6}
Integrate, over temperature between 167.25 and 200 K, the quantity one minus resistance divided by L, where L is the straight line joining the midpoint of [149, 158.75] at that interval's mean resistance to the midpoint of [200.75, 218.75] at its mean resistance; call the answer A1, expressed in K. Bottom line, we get 8.4 K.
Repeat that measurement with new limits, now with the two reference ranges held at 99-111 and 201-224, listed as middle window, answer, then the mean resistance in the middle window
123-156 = 2.95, 130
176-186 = 4.85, 71.2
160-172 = 7.94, 47.2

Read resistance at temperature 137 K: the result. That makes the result 148.3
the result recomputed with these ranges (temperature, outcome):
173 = 48.76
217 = 131.2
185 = 49.76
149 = 114.6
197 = 150.5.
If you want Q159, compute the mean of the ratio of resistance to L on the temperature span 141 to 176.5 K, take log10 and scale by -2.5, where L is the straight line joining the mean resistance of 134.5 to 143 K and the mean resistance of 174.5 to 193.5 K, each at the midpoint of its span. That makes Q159 0.42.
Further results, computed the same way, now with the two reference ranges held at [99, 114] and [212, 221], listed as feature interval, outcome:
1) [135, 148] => 0.077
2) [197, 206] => -0.059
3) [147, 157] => 0.357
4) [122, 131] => -0.045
